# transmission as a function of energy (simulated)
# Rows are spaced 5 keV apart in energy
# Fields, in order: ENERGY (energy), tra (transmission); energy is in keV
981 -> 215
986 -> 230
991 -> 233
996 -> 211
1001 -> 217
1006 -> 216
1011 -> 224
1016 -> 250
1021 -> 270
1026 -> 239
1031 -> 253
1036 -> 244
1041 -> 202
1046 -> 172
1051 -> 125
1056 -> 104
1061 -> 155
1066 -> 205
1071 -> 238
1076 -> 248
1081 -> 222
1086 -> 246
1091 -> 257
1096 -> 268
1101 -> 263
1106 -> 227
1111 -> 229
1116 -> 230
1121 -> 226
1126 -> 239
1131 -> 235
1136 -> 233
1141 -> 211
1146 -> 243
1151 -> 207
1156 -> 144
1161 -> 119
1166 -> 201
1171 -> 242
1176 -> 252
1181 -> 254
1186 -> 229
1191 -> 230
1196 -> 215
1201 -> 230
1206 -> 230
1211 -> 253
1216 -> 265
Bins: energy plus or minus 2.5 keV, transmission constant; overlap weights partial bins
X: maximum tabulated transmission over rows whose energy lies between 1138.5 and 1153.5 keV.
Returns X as 243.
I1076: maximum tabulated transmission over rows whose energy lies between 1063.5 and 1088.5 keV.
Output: 248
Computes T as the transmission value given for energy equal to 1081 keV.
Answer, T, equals 222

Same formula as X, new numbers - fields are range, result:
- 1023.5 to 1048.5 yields 253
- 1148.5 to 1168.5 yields 207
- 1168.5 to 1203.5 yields 254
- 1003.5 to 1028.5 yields 270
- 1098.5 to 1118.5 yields 263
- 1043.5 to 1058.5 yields 172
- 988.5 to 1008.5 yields 233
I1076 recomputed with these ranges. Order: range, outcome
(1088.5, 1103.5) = 268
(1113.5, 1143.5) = 239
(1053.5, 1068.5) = 205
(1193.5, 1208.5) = 230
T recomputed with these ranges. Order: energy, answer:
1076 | 248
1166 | 201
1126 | 239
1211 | 253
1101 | 263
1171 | 242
